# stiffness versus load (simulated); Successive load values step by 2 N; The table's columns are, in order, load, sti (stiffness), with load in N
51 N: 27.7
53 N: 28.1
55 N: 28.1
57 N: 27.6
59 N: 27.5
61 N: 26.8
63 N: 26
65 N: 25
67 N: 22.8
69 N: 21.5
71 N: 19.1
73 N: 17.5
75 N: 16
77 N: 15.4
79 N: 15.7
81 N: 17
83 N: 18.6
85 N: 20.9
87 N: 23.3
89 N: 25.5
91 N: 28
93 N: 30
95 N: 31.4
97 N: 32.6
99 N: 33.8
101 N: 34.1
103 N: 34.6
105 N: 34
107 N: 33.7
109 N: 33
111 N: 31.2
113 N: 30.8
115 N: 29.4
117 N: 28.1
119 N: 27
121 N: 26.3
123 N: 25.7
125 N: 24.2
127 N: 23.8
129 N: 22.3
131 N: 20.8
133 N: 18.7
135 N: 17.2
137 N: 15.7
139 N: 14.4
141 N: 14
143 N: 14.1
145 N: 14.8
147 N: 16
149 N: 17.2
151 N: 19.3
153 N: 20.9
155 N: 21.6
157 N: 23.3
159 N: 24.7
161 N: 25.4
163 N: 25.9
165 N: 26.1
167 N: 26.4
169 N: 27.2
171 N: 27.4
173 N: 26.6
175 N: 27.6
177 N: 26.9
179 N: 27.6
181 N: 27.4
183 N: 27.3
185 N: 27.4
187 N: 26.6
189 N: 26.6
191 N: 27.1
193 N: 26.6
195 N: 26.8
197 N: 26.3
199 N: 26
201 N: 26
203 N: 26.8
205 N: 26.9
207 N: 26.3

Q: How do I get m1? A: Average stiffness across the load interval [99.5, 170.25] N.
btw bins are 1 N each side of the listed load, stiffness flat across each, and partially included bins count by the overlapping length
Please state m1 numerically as 24.1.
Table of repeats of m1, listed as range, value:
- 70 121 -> 26.4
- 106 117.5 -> 31.2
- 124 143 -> 18.8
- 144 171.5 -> 22.5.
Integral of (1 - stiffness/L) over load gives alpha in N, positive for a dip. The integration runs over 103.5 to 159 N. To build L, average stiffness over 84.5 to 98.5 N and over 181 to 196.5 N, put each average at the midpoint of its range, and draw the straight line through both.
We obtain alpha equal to 9.07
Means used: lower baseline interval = 27.8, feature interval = 23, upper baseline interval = 26.9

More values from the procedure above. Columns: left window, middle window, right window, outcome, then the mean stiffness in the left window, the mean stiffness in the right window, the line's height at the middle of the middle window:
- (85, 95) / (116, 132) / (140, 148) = -4.69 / 26.6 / 14.7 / 19.1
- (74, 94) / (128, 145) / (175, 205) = 4.88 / 21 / 26.8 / 23.9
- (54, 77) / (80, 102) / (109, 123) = -0.57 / 23.1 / 28.9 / 26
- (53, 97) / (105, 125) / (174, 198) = -3.87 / 23.4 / 27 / 24.7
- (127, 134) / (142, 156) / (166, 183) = 3.54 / 21.1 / 27.1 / 23.6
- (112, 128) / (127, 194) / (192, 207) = 9.78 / 26.9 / 26.5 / 26.7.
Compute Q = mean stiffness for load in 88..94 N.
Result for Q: 27.8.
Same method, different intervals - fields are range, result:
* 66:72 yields 21.1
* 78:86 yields 18.1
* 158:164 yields 25.3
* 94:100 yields 32.6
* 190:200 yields 26.6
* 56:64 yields 27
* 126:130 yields 23.1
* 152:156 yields 21.2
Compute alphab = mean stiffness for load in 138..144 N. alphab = 14.2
